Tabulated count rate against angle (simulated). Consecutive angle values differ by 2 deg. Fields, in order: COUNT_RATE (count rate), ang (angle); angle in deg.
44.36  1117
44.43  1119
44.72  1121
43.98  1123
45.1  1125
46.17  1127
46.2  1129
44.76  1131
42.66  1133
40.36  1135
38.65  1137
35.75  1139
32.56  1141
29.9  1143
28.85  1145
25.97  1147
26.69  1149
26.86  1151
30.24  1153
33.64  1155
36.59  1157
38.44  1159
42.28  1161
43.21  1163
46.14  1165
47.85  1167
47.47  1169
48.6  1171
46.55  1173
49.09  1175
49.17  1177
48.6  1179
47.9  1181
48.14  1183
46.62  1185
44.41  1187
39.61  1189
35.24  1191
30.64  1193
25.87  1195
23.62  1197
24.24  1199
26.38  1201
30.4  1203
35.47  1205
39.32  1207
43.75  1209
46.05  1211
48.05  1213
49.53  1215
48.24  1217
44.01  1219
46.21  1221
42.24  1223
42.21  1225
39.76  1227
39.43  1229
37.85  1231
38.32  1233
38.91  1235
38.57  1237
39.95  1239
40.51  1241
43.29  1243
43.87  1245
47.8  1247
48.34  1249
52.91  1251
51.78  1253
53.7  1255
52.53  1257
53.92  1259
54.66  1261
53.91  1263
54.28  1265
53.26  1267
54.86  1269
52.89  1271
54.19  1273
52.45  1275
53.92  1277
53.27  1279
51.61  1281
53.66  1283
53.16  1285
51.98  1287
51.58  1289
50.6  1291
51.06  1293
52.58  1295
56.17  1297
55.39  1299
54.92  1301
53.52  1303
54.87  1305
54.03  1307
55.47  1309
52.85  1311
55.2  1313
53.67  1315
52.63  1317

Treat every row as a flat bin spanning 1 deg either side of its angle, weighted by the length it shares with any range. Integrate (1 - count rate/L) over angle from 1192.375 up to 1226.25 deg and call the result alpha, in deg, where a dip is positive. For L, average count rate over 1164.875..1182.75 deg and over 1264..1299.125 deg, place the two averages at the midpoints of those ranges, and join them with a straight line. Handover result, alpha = 7.9 deg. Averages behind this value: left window 48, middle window 38.1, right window 53.1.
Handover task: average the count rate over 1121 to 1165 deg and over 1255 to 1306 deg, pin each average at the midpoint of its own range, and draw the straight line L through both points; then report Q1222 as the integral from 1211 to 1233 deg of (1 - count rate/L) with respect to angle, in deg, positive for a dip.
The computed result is 1.4 deg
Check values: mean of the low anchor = 37.5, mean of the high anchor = 53.4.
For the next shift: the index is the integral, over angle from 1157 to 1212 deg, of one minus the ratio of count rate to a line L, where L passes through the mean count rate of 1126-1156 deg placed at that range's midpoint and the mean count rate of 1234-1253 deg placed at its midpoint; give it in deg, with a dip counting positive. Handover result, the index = -2.3 deg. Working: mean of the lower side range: 35.3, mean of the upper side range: 44.2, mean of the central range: 40.5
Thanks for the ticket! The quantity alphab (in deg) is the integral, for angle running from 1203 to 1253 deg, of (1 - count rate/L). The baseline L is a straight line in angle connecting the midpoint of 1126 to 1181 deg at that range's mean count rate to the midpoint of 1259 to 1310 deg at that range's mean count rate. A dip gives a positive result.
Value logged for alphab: 4.9 deg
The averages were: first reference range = 39.9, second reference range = 53.5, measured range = 43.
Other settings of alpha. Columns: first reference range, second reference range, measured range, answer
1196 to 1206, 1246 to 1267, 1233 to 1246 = 1.2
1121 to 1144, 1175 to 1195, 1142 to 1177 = 2.9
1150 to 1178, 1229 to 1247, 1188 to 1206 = 4.8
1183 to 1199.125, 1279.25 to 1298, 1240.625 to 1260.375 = -1.5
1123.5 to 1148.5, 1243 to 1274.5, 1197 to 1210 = 3.8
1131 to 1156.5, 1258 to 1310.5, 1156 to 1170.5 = -2.9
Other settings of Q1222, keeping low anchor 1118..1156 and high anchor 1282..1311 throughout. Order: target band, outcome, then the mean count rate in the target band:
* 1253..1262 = -0.7 deg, 53.5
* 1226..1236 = 1.7 deg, 38.9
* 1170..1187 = -2.6 deg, 47.9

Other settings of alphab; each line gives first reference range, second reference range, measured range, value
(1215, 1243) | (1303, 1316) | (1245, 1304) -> -5.0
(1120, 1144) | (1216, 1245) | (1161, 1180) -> -2.8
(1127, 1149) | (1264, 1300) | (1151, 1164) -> 0.8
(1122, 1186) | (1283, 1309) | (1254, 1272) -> -1.2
